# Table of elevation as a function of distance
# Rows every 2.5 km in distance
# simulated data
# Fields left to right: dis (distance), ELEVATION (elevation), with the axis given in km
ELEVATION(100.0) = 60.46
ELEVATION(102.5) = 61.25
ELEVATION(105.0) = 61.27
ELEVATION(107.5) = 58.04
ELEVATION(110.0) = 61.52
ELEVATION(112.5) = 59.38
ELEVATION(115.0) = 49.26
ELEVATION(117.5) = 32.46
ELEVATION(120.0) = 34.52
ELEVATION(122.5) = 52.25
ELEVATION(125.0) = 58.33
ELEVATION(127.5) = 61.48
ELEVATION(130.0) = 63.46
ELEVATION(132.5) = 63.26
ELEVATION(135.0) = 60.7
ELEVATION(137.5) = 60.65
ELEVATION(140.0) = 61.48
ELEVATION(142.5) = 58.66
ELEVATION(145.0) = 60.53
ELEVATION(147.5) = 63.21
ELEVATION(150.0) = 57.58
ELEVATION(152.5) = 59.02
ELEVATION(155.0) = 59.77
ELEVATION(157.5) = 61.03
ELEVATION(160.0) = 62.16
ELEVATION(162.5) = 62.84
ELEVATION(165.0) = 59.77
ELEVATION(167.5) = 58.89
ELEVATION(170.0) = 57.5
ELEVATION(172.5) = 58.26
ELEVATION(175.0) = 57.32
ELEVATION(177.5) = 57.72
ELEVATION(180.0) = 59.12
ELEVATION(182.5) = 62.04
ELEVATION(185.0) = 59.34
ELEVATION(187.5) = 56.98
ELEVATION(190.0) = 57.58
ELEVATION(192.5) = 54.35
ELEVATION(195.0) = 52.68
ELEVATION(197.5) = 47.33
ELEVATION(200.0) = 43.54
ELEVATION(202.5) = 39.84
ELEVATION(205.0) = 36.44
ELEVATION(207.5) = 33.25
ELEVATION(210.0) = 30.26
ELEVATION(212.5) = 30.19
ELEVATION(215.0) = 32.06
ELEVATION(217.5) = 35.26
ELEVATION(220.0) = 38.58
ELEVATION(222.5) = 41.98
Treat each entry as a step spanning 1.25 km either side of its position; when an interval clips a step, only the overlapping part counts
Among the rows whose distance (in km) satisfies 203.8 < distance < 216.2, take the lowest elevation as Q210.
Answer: 30.19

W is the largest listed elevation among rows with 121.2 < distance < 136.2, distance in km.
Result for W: 63.46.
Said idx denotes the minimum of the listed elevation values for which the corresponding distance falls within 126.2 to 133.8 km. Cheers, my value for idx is 61.48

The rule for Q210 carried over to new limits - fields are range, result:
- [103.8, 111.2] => 58.04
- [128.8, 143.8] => 58.66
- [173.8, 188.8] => 56.98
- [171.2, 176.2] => 57.32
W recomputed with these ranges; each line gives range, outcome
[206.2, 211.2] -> 33.25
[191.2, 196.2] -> 54.35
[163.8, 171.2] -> 59.77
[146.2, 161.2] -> 63.21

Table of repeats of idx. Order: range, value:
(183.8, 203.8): 39.84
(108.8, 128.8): 32.46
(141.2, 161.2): 57.58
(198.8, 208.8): 33.25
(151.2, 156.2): 59.02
